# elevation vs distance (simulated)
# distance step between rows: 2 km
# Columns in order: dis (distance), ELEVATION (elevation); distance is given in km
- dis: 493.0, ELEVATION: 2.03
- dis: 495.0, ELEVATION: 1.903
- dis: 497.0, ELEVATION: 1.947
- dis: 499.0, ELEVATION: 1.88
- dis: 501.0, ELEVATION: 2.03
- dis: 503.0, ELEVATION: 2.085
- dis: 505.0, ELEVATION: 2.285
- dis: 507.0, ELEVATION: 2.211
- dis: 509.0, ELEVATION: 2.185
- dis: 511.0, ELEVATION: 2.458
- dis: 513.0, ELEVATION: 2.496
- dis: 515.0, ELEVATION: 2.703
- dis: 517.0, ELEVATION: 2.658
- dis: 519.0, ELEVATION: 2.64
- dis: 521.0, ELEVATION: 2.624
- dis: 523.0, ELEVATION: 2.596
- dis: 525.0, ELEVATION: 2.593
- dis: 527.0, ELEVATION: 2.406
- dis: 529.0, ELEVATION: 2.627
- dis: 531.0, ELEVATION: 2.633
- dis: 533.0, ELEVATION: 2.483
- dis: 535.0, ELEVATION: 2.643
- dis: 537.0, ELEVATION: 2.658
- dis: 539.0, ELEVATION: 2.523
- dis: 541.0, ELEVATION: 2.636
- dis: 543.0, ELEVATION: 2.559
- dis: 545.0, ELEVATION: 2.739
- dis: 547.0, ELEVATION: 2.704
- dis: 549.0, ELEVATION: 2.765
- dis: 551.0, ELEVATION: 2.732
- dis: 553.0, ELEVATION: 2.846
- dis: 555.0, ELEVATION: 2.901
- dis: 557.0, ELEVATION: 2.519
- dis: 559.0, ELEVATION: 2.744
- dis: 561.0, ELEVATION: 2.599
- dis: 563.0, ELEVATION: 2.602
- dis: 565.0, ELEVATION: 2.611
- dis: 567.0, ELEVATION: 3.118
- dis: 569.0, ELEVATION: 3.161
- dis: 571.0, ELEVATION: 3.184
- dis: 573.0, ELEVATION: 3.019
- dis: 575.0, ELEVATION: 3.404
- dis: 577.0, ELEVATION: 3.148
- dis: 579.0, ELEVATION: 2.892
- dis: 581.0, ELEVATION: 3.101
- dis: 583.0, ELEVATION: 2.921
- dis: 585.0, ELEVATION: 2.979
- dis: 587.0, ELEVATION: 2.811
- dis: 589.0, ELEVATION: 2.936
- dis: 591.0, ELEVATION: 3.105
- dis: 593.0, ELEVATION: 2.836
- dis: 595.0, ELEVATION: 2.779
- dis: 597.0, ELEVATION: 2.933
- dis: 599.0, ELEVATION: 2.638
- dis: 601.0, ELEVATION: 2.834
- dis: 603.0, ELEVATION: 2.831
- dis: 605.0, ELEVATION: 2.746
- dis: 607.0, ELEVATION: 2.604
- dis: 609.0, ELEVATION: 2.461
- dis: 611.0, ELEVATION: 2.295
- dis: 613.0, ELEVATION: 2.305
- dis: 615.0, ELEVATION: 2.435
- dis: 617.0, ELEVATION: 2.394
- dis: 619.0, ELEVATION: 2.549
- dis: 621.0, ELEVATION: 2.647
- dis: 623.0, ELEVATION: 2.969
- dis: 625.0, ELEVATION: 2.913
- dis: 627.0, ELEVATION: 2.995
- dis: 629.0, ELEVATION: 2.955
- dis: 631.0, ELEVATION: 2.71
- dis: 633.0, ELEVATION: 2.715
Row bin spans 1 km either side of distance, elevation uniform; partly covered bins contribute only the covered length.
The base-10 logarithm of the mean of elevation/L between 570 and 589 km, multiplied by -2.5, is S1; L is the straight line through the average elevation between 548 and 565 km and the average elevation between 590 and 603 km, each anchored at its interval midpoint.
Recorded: -0.09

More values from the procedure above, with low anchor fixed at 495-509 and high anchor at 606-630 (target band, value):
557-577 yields -0.22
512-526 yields -0.21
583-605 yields -0.14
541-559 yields -0.18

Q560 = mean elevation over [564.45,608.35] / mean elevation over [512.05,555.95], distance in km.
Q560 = 1.11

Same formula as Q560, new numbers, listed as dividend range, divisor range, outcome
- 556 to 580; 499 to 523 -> 1.22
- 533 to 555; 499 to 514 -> 1.21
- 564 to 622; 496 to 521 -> 1.22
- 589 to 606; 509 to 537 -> 1.11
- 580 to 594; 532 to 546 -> 1.13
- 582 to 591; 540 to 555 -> 1.08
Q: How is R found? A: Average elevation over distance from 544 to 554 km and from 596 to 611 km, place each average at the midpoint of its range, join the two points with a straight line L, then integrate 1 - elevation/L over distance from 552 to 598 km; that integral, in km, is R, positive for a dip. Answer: -3.3 km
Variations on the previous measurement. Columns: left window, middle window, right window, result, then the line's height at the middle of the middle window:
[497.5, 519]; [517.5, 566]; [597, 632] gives -4.4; 2.42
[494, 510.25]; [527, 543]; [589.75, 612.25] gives -2.1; 2.29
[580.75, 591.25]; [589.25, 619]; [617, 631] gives 2.3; 2.88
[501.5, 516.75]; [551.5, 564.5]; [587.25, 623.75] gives -0.9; 2.52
